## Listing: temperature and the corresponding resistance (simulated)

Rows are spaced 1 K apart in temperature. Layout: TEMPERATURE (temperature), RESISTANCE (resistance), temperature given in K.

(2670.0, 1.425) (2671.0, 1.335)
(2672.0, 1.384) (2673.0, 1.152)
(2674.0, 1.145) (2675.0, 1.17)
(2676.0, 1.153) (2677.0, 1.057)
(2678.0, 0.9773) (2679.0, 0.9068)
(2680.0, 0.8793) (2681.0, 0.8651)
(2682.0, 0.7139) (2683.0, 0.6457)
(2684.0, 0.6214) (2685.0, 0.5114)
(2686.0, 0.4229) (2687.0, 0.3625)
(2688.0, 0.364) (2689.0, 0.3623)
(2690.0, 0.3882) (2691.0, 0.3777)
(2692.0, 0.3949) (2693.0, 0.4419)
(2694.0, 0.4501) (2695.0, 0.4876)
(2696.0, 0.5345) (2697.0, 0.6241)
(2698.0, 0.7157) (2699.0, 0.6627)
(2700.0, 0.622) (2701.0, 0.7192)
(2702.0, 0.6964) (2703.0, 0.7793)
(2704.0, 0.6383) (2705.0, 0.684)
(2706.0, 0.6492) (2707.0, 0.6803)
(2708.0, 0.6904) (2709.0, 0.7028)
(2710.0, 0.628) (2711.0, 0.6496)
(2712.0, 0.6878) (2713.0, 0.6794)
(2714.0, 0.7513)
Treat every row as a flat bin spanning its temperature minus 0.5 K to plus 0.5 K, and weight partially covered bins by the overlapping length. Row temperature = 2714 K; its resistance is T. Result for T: 0.7513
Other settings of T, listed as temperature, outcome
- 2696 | 0.5345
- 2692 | 0.3949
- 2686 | 0.4229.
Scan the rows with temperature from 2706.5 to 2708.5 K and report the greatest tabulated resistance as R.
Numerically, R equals 0.6904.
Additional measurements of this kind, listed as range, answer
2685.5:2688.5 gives 0.4229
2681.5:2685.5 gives 0.7139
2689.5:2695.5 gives 0.4876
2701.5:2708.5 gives 0.7793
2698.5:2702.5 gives 0.7192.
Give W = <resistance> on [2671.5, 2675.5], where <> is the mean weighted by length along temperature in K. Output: 1.21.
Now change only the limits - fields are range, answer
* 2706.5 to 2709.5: 0.691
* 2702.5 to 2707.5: 0.686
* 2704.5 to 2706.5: 0.667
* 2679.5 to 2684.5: 0.745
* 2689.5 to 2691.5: 0.383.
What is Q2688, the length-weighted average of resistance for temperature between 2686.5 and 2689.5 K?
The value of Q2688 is 0.363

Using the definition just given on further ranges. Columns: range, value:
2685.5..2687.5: 0.393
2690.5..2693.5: 0.405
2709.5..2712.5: 0.655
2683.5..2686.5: 0.519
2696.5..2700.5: 0.656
